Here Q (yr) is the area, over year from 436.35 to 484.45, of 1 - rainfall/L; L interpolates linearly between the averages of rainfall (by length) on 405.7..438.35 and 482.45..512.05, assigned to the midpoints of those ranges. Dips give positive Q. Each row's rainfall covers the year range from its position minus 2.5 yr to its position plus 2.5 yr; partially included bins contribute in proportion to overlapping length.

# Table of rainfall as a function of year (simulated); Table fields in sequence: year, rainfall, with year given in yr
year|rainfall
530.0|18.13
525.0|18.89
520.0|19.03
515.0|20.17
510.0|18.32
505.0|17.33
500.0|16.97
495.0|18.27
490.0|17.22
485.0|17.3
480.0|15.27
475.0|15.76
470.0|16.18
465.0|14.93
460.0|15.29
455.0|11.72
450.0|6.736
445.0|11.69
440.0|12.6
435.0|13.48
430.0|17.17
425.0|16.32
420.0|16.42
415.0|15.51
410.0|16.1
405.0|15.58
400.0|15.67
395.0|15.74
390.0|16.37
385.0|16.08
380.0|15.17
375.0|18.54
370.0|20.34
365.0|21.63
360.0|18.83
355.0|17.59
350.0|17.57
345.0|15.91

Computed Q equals 9.2 yr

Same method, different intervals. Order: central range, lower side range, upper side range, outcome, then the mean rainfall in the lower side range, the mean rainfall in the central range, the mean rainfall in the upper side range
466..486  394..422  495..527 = 1.82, 15.8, 15.9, 18.4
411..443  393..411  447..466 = -2.77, 15.7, 15.2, 11.9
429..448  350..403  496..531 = 4.94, 17.6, 13.3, 18.4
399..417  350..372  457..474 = 1.89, 19.4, 15.7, 15.4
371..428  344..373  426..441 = 1.10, 18.8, 16.3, 14.8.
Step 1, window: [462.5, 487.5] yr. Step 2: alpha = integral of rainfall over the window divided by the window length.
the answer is 15.9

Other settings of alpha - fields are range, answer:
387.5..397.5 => 16.1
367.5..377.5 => 19.4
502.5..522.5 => 18.7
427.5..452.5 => 12.3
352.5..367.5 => 19.4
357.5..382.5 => 18.9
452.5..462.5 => 13.5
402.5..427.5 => 16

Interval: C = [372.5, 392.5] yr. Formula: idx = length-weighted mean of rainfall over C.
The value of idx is 16.5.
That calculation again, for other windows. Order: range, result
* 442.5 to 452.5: 9.21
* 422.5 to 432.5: 16.7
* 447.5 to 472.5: 13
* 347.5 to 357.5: 17.6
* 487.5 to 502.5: 17.5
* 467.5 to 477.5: 16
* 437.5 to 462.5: 11.6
